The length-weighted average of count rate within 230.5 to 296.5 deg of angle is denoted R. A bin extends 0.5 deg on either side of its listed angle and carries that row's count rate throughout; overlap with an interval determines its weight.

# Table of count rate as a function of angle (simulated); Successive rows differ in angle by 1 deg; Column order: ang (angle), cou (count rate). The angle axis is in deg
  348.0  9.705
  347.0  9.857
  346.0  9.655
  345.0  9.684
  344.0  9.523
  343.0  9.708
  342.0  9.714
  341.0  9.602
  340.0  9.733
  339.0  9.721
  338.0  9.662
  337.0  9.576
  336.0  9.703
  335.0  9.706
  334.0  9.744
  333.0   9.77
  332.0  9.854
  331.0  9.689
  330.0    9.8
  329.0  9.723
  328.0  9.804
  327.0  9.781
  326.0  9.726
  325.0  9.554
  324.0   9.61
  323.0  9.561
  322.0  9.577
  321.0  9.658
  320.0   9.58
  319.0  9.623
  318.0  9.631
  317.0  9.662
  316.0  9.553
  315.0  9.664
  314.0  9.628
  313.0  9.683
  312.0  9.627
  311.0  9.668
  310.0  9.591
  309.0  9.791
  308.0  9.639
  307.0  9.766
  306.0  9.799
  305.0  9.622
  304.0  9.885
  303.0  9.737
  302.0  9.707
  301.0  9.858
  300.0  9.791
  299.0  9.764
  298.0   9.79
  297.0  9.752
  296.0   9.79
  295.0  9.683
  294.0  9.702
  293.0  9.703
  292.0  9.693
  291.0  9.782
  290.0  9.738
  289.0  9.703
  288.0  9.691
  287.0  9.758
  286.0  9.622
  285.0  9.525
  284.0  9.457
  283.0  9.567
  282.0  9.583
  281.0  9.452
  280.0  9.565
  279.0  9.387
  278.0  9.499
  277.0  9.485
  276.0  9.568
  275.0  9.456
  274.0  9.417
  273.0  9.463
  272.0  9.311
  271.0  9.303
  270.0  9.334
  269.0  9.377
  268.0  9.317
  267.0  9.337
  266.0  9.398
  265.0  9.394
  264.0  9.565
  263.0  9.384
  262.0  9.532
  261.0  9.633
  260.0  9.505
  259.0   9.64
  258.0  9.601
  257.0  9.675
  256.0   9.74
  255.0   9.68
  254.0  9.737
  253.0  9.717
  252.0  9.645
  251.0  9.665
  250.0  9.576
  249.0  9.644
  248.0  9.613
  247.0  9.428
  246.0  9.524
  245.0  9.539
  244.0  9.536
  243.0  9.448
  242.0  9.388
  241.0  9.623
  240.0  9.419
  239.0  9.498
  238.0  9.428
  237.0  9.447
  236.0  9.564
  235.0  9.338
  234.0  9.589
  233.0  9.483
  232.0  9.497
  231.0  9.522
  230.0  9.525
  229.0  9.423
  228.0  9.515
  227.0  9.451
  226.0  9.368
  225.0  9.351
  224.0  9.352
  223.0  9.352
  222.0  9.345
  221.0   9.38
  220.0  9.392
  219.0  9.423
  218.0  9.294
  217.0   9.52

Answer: 9.54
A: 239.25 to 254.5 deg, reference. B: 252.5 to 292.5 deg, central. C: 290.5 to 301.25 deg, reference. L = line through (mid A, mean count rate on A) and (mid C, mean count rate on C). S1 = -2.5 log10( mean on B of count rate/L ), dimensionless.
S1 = 0.01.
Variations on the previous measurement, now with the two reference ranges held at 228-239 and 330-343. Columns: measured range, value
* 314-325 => 0.01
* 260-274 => 0.02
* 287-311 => -0.01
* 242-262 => -0.01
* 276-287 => 0.01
